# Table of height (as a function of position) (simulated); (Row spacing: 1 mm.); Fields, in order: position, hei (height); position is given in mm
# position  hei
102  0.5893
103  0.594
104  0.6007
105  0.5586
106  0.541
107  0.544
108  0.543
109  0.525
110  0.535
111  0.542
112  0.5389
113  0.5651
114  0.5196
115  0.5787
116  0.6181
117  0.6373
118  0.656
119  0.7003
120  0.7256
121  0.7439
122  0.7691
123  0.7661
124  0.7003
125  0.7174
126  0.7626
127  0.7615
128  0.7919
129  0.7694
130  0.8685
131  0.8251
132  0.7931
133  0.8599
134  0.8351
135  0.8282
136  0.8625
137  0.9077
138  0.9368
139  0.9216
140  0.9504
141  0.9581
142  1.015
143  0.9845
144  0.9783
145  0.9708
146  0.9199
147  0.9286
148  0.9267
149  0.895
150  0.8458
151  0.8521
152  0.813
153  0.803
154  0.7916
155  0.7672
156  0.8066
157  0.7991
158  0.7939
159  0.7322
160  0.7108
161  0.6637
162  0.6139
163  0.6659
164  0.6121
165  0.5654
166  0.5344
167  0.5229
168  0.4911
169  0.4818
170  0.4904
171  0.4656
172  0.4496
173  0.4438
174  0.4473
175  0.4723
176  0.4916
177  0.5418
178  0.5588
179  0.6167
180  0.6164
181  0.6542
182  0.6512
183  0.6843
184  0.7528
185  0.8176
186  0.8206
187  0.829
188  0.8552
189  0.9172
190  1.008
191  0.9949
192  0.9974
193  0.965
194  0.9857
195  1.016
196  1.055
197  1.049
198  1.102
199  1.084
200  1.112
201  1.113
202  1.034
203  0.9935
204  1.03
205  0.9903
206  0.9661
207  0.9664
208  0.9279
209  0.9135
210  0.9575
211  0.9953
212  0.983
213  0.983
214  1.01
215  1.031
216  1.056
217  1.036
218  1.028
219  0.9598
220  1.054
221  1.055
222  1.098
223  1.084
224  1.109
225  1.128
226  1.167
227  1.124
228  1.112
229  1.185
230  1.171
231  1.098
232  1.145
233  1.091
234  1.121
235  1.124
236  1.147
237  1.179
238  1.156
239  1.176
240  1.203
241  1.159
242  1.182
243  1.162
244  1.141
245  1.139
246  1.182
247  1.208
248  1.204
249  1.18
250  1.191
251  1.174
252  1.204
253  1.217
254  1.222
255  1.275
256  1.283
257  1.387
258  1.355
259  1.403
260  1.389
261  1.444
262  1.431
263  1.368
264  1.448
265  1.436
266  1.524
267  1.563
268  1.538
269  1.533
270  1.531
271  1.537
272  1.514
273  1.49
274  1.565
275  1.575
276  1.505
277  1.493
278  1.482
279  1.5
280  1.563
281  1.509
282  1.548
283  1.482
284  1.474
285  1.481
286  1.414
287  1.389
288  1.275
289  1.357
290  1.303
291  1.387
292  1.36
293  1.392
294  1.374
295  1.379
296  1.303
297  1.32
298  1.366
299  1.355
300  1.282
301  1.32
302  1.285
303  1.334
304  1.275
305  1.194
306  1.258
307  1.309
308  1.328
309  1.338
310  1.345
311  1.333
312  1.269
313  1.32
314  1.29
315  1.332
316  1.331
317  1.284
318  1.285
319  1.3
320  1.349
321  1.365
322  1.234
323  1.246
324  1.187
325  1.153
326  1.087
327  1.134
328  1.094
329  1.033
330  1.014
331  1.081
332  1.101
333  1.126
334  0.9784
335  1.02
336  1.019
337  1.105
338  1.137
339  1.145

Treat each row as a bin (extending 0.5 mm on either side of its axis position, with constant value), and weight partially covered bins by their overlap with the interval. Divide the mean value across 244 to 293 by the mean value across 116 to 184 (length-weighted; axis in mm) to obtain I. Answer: 1.90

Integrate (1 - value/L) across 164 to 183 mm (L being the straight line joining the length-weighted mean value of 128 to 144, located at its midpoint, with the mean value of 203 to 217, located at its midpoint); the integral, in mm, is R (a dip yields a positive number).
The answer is 8.2 mm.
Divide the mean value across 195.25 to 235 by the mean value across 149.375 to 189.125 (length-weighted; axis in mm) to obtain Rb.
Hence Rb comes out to 1.6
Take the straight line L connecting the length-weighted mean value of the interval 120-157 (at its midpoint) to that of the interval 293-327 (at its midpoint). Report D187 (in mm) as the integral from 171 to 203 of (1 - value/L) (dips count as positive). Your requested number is 5.6 mm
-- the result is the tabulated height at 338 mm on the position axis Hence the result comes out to 1.137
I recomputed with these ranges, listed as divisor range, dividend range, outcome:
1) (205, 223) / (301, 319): 1.30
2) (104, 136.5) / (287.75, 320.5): 1.92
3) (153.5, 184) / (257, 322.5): 2.30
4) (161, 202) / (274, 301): 1.91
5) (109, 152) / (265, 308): 1.80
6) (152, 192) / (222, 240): 1.69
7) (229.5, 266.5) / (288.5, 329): 1.04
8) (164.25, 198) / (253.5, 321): 1.96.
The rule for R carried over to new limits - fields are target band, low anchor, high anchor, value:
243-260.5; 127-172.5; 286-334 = -2.4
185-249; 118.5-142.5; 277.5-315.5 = 2.7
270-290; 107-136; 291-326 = -4.4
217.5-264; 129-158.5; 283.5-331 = -2.7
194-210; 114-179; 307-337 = -2.5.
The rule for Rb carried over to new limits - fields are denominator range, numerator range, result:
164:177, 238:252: 2.38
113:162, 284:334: 1.59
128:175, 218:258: 1.53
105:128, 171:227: 1.41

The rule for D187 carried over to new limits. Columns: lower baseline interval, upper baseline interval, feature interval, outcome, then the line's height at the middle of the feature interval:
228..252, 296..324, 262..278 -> -3.7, 1.22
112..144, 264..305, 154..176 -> 7.8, 0.937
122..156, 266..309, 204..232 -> 2.6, 1.15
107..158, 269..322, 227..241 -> 0.1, 1.16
